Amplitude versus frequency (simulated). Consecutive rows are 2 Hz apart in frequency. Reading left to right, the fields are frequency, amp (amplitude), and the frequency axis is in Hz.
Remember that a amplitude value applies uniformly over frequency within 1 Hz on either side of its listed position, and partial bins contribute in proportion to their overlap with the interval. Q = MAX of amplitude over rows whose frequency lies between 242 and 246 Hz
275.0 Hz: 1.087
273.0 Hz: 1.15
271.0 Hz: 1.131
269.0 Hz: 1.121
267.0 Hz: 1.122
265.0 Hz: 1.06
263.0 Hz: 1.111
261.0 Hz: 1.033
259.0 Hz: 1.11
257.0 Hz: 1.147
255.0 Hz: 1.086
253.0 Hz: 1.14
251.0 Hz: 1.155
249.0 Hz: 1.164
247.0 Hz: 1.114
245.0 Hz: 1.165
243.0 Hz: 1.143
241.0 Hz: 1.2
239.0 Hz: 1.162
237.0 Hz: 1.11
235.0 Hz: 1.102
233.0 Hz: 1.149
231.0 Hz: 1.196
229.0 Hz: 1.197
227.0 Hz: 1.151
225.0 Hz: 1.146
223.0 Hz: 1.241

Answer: 1.165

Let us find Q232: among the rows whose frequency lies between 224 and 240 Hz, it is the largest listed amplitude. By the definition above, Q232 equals 1.197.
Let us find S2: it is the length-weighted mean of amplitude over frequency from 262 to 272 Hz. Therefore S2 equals 1.11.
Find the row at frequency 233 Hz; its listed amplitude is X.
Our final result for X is 1.149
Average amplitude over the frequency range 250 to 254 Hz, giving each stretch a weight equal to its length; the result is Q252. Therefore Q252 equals 1.15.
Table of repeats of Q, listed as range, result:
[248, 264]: 1.164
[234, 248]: 1.2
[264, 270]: 1.122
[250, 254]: 1.155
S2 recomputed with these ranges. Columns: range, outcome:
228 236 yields 1.16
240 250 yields 1.16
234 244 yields 1.14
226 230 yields 1.17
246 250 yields 1.14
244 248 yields 1.14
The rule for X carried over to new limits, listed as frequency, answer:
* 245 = 1.165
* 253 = 1.14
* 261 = 1.033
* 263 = 1.111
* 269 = 1.121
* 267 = 1.122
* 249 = 1.164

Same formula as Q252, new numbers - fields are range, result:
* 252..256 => 1.11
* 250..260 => 1.13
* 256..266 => 1.09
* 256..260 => 1.13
